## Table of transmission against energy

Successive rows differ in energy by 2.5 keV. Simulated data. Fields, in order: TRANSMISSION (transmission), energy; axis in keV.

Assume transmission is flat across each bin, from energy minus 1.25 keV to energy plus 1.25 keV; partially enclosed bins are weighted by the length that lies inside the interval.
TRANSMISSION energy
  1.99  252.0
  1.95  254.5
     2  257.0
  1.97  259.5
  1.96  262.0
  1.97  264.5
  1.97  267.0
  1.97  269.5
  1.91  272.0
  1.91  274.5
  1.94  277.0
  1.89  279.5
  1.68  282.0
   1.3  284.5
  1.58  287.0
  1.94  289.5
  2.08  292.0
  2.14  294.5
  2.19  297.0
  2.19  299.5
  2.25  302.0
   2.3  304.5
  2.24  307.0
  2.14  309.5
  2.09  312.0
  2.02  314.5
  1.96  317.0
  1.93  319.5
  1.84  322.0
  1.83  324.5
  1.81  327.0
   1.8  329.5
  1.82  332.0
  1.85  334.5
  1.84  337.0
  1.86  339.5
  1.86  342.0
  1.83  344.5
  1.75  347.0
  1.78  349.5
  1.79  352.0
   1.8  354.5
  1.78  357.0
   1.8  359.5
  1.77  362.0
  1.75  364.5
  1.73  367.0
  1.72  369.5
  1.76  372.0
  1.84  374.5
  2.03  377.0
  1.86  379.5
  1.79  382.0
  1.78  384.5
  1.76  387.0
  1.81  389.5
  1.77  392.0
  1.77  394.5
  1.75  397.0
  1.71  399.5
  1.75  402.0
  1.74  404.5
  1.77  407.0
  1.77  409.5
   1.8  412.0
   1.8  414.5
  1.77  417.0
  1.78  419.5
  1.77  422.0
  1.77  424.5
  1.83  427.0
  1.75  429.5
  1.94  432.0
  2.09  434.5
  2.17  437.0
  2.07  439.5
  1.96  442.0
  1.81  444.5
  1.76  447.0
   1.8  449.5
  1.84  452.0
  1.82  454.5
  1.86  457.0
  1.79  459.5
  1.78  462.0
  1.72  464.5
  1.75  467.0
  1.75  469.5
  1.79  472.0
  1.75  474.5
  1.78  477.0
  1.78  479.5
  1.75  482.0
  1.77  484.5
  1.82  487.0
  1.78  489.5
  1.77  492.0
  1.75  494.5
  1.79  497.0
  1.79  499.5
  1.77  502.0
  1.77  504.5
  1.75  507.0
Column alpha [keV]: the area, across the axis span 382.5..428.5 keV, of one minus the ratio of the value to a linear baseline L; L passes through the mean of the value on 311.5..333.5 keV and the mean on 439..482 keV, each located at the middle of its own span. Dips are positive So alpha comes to 1.7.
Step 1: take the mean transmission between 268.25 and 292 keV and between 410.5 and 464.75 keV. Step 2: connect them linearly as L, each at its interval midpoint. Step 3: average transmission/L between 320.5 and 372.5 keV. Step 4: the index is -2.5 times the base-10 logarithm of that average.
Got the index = 0.02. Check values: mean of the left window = 1.81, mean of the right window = 1.85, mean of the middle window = 1.8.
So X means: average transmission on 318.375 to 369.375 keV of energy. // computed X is 1.81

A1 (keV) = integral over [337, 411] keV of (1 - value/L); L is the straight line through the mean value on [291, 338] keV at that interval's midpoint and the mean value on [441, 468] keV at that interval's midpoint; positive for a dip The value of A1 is 5.30 keV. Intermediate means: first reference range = 2.02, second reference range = 1.81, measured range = 1.79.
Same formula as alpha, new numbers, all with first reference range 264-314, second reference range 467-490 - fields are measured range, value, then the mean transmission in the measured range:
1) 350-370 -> 1.4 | 1.77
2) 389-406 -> 1.0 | 1.76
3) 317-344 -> 1.2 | 1.85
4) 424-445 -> -1.4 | 1.94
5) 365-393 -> 1.2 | 1.8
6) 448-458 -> -0.1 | 1.83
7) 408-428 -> 0.6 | 1.79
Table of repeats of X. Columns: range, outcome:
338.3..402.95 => 1.79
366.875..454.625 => 1.82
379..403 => 1.77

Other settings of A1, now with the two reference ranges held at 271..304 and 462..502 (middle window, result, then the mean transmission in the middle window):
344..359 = 0.73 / 1.79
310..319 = -0.55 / 2.03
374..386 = -0.03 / 1.86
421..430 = 0.17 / 1.78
